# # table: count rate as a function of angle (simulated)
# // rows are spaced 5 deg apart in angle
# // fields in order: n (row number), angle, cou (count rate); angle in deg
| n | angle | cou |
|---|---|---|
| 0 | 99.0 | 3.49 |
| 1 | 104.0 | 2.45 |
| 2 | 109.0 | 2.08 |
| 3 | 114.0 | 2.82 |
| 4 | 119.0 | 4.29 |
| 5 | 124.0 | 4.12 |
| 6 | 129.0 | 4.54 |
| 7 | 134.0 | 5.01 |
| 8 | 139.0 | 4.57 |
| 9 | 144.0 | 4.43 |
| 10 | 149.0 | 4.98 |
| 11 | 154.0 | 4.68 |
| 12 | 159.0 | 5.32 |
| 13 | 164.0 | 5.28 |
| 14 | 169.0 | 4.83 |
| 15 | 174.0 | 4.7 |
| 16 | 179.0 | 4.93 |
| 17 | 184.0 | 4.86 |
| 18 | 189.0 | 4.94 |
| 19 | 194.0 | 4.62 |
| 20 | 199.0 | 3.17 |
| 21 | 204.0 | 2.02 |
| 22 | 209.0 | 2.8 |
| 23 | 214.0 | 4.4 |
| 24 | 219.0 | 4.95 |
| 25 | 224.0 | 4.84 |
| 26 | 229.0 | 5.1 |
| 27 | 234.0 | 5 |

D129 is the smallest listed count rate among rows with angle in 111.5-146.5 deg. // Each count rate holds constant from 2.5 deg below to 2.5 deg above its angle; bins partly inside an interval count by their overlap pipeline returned 2.82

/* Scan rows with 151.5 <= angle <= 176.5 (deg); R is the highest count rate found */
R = 5.32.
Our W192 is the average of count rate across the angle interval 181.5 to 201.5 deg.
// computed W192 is 4.4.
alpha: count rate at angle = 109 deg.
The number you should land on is 2.08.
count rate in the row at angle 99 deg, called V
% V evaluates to 3.49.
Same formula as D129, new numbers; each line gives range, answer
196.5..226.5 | 2.02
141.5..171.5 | 4.43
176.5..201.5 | 3.17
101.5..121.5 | 2.08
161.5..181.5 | 4.7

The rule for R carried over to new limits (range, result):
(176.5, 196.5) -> 4.94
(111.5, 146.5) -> 5.01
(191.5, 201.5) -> 4.62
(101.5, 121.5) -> 4.29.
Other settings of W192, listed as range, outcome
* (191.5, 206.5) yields 3.27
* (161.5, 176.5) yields 4.94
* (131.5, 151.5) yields 4.75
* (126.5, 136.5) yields 4.78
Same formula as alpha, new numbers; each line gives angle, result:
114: 2.82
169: 4.83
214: 4.4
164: 5.28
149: 4.98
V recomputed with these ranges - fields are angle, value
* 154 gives 4.68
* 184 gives 4.86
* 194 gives 4.62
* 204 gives 2.02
